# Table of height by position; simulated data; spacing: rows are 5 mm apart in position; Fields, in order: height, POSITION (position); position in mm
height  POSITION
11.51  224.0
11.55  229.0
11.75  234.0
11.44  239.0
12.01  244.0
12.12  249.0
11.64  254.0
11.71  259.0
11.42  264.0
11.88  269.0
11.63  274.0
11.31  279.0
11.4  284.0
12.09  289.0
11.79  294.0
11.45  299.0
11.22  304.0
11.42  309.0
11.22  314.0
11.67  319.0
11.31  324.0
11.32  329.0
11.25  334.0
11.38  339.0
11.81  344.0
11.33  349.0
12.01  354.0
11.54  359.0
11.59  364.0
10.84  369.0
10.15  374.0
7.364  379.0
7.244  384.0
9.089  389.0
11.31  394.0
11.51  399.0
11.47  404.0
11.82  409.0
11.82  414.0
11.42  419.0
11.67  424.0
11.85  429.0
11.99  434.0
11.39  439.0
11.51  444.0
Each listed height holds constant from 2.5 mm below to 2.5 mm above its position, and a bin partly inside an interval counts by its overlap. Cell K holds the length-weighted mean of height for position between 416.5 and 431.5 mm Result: 11.6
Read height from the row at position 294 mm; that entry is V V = 11.79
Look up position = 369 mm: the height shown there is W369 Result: 10.84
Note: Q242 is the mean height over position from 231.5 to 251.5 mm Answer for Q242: 11.8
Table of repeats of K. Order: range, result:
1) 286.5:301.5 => 11.8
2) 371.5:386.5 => 8.25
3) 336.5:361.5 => 11.6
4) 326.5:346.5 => 11.4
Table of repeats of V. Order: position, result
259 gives 11.71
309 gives 11.42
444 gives 11.51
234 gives 11.75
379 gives 7.364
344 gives 11.81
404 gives 11.47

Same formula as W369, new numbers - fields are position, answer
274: 11.63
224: 11.51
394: 11.31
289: 12.09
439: 11.39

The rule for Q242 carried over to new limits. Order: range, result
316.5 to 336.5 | 11.4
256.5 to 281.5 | 11.6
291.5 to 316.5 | 11.4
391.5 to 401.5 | 11.4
